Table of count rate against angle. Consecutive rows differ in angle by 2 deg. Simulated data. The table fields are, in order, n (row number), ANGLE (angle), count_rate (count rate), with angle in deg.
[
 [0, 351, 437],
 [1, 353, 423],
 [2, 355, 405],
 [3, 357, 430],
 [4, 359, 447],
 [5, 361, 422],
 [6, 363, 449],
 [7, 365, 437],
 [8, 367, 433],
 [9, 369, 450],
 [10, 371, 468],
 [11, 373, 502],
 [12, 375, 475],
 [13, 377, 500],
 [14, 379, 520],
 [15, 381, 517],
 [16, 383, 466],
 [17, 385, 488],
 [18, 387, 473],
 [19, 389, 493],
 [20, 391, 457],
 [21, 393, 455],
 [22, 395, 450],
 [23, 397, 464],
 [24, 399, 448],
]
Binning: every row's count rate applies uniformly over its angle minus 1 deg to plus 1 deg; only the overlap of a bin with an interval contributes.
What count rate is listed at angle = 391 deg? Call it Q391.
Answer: 457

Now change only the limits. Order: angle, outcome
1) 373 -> 502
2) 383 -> 466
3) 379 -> 520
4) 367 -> 433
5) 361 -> 422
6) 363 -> 449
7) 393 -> 455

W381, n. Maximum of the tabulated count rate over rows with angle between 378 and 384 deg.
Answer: 520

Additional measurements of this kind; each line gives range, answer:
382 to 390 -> 493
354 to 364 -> 449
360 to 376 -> 502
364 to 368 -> 437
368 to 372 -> 468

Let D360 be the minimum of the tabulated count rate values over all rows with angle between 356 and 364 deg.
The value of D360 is 422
